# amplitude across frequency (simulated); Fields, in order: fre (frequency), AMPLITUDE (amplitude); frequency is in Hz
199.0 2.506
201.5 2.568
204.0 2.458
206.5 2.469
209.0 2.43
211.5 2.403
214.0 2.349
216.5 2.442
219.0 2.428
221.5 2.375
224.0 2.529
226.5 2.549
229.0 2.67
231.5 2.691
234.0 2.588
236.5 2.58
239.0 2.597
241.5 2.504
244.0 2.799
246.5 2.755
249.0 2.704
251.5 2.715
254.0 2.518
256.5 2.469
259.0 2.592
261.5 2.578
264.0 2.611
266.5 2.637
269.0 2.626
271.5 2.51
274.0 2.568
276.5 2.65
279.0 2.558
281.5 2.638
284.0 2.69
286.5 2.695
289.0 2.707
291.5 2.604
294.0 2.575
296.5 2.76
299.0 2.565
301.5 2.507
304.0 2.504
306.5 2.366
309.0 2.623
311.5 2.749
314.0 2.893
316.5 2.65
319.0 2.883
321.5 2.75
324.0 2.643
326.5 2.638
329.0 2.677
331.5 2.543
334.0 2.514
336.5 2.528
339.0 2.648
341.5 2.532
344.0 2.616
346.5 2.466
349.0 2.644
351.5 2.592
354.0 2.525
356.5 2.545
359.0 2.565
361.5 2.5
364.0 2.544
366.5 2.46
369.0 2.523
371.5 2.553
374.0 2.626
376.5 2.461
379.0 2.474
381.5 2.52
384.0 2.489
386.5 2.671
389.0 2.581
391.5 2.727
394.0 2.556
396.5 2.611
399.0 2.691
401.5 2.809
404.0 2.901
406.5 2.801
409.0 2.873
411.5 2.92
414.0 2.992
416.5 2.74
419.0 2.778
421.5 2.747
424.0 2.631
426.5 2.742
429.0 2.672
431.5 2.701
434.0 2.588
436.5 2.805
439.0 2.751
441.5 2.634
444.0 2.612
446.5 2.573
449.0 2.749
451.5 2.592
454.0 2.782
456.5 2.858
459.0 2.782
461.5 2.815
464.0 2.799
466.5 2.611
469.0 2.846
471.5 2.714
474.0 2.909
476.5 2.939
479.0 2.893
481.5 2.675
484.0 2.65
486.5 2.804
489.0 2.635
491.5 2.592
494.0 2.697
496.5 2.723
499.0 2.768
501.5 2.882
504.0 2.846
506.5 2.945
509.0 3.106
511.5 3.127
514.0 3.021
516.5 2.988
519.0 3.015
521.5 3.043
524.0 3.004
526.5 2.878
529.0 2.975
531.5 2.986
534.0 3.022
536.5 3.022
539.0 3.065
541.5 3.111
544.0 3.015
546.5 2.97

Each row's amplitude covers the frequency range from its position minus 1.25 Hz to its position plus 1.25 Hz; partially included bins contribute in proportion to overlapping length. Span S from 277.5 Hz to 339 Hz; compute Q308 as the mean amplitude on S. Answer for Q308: 2.64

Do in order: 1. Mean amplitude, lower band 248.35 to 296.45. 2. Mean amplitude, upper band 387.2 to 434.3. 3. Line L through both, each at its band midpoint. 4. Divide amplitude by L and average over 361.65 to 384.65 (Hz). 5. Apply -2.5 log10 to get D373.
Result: 0.08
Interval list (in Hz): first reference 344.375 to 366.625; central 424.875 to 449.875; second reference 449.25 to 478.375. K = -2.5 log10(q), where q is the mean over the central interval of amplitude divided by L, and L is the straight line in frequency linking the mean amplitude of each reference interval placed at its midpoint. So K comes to 0.02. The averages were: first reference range 2.54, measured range 2.68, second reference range 2.79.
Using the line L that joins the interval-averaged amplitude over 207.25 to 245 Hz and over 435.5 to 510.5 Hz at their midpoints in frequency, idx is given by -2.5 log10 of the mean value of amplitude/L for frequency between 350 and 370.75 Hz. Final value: 0.05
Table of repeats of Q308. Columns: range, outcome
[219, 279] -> 2.6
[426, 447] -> 2.68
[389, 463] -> 2.74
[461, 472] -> 2.76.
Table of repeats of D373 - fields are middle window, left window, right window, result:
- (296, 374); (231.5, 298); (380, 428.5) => 0.032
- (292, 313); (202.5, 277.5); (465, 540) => 0.021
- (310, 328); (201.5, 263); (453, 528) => -0.037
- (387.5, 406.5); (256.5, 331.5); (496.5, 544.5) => 0.035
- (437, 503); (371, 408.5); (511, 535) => 0.044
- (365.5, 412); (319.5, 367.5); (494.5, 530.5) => 0.016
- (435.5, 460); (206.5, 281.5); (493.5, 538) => 0.056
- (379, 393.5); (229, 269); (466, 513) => 0.060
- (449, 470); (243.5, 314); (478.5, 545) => 0.032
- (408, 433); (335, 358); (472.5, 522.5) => -0.026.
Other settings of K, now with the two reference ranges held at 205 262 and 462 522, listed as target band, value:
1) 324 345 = 0.03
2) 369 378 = 0.07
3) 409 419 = -0.04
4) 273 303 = -0.01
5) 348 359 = 0.05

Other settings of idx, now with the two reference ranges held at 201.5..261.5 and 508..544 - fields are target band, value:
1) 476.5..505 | 0.08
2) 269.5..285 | 0.01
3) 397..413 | 0.00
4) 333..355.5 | 0.07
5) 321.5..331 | 0.02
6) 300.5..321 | 0.01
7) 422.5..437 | 0.07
